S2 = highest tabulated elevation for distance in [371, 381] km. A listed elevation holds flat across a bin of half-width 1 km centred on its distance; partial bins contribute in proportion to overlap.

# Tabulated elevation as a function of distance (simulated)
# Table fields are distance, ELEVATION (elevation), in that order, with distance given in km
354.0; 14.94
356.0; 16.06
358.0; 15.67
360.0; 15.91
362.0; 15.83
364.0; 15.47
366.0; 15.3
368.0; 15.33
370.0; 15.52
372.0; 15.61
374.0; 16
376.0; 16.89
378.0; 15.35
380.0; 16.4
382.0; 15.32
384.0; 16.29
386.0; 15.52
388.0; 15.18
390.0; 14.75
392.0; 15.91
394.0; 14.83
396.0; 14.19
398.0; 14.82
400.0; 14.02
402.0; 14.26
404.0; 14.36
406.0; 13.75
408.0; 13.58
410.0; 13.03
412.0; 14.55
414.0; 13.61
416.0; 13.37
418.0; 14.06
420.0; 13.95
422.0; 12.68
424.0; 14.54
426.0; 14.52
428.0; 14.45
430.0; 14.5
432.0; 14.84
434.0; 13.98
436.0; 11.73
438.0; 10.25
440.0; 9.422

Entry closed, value 16.89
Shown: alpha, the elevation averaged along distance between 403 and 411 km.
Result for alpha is 13.7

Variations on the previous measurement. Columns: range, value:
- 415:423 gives 13.5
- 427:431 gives 14.5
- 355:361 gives 15.9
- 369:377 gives 16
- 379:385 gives 16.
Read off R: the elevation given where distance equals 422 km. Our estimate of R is 12.68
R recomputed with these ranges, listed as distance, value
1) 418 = 14.06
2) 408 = 13.58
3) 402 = 14.26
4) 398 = 14.82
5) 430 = 14.5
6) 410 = 13.03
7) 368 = 15.33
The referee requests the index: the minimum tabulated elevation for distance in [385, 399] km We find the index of 14.19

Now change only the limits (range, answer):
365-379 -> 15.3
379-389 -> 15.18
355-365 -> 15.47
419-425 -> 12.68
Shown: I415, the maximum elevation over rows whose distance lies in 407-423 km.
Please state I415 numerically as 14.55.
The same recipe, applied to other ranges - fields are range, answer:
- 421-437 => 14.84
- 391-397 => 15.91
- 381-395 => 16.29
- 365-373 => 15.61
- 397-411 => 14.82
